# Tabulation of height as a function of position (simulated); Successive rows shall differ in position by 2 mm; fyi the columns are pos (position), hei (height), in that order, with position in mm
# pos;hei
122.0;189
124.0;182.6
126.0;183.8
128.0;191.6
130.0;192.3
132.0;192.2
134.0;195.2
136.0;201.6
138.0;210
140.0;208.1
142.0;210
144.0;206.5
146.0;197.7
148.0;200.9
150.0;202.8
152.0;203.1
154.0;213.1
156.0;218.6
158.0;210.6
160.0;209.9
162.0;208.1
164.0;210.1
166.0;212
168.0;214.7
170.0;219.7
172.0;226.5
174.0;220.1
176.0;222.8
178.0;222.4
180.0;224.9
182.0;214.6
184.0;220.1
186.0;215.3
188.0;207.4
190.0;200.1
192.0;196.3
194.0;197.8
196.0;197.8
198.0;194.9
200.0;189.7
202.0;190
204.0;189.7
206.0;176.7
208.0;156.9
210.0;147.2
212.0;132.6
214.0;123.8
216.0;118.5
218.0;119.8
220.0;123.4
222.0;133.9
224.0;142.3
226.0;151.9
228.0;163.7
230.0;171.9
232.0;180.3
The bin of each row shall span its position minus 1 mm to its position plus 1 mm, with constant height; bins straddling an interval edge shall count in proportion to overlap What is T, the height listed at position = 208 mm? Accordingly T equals 156.9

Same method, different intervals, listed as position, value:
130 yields 192.3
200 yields 189.7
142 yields 210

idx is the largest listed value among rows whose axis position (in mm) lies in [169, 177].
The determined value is 226.5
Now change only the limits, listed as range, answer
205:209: 176.7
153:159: 218.6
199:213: 190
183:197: 220.1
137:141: 210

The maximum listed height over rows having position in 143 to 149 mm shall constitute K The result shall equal 206.5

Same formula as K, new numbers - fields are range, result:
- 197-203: 194.9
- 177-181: 224.9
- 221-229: 163.7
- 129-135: 195.2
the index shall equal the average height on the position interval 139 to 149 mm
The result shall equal 205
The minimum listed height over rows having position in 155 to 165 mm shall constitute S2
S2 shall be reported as 208.1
